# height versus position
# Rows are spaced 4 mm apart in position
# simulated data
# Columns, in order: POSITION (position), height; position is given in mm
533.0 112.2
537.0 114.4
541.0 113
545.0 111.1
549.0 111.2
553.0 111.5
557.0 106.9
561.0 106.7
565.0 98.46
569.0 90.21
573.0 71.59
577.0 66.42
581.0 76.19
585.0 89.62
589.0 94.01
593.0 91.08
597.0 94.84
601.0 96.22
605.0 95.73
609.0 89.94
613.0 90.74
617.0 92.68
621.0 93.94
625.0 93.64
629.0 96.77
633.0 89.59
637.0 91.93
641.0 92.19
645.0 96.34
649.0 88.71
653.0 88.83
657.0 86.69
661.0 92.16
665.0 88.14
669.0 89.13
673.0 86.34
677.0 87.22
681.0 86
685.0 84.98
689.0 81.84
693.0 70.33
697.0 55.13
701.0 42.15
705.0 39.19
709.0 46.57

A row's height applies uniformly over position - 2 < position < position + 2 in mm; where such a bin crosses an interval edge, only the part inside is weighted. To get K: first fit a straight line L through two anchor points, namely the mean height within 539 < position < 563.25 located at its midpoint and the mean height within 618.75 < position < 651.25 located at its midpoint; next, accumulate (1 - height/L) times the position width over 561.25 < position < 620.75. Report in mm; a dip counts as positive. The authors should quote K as 7.3 mm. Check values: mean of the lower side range 110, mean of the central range 89.1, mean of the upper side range 92.9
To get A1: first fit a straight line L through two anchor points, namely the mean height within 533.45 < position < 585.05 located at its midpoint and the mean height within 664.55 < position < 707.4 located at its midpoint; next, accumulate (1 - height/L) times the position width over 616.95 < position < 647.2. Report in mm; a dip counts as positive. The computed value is -3.5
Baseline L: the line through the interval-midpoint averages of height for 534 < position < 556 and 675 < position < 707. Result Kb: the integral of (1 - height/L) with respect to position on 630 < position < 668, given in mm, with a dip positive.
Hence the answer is -4.6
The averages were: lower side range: 112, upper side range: 68.4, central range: 90.6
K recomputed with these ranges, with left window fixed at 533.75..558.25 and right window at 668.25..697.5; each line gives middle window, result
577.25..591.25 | 2.6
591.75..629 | 1.4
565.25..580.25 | 3.8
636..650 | -0.4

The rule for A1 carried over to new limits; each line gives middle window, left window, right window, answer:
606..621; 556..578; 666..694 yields -0.7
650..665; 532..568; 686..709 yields -3.6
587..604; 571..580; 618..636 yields -3.3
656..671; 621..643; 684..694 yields -0.7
